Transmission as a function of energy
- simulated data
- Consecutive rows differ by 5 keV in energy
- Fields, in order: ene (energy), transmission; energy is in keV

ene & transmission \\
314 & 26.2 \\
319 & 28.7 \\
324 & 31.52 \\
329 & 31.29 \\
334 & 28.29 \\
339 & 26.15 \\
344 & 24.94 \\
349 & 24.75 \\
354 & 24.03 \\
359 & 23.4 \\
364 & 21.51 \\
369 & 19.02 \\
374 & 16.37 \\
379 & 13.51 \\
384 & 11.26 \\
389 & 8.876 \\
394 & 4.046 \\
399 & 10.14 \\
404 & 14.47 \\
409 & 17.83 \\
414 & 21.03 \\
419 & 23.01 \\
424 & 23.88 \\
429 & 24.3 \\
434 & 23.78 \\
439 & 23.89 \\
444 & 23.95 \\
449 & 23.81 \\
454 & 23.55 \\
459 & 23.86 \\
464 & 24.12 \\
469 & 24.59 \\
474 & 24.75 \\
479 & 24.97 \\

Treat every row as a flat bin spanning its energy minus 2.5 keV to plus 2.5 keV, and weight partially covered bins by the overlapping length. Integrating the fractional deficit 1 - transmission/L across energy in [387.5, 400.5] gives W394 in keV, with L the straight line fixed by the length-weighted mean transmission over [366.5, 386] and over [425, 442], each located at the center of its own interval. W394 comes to 7.6 keV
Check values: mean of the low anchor 15.1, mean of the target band 7.41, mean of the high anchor 24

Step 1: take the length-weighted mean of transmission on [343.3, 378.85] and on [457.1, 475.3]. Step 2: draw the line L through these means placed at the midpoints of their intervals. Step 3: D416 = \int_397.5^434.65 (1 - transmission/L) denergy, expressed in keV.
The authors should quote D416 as 4.98 keV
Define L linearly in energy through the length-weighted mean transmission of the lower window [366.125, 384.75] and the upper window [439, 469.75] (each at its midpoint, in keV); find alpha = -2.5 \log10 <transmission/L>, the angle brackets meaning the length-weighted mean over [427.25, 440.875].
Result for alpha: -0.11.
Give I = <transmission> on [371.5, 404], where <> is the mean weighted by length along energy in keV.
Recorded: 11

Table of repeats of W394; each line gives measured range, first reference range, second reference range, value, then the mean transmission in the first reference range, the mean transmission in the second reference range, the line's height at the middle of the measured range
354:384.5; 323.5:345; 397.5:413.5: 5.1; 28.4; 15.3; 21.9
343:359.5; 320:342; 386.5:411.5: -0.4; 29.2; 11.1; 23.8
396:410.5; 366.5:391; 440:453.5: 3.4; 13.9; 23.8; 17.5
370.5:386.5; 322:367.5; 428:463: 7.1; 26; 23.9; 25.3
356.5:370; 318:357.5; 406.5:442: 2.3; 27.3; 22.6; 25.9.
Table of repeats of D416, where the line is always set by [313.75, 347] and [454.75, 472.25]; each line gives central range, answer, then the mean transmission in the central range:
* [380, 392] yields 7.4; 10.2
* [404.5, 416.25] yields 3.3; 18.6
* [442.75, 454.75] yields 0.4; 23.8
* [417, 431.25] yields 0.9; 23.7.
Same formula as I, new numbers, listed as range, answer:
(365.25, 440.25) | 17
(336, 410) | 17.4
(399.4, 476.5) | 22.4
